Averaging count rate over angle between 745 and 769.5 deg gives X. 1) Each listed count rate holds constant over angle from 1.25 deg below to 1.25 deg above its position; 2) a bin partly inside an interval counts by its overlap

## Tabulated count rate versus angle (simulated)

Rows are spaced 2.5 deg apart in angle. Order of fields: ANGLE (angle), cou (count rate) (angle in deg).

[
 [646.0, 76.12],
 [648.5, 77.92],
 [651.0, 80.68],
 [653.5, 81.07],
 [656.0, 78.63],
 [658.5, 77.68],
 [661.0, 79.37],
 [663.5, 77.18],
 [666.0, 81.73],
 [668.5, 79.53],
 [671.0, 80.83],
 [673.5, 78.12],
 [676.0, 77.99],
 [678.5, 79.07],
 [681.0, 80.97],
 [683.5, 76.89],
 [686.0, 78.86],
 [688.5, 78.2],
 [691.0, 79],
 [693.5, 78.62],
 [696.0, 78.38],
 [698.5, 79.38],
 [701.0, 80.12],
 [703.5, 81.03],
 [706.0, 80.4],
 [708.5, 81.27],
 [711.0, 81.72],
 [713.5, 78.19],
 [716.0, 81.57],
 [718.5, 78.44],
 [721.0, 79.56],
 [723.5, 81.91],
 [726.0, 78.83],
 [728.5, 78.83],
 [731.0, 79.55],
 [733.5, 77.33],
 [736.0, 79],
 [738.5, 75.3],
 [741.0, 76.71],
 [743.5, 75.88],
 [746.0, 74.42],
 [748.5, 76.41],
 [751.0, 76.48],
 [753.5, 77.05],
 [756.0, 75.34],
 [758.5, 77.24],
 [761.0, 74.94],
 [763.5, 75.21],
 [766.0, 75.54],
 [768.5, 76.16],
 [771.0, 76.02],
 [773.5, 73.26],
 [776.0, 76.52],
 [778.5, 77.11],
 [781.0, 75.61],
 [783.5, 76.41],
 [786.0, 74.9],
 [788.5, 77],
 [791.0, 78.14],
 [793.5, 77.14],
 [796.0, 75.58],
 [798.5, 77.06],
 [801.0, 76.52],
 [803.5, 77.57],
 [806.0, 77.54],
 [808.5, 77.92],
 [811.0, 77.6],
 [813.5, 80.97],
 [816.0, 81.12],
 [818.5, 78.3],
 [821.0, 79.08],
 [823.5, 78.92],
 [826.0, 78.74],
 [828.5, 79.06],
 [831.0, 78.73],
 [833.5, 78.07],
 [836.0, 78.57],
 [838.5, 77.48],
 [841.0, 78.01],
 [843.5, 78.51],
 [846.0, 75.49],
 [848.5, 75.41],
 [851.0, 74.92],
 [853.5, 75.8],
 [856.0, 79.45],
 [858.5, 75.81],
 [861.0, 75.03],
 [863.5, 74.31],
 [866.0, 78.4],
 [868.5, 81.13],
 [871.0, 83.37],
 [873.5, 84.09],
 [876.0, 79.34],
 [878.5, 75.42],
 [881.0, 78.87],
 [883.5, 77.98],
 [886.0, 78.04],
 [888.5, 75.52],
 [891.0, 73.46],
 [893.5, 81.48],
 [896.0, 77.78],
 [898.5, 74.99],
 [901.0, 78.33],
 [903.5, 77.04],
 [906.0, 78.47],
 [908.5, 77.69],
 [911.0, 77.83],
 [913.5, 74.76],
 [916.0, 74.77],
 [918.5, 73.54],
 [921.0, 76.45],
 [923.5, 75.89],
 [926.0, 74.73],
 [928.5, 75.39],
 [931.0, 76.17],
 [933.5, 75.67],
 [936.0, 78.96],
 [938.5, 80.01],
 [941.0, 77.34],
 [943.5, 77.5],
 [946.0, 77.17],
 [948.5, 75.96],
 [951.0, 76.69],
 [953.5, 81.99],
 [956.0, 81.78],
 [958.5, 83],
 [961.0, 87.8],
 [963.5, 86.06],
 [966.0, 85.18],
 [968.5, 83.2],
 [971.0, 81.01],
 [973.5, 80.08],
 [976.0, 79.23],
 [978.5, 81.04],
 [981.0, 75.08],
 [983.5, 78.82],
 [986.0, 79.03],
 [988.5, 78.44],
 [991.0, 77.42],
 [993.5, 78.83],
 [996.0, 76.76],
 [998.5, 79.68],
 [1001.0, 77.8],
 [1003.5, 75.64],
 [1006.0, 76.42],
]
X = 75.9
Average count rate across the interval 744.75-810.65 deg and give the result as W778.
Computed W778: 76.3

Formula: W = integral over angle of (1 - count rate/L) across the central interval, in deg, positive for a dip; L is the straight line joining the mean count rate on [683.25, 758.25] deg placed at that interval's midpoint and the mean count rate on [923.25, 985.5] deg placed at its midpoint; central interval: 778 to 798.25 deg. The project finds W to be 0.6 deg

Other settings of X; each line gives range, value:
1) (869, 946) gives 77.4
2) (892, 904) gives 77.9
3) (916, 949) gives 76.5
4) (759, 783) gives 75.7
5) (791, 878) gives 78.1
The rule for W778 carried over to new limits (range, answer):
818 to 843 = 78.5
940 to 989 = 80.4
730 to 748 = 76.8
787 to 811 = 77.2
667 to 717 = 79.5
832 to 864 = 76.8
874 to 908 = 77.6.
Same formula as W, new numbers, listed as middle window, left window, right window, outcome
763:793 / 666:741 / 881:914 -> 0.9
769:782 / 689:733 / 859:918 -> 0.5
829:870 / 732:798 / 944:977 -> 0.6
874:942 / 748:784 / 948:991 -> 2.0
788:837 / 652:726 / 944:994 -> 1.0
